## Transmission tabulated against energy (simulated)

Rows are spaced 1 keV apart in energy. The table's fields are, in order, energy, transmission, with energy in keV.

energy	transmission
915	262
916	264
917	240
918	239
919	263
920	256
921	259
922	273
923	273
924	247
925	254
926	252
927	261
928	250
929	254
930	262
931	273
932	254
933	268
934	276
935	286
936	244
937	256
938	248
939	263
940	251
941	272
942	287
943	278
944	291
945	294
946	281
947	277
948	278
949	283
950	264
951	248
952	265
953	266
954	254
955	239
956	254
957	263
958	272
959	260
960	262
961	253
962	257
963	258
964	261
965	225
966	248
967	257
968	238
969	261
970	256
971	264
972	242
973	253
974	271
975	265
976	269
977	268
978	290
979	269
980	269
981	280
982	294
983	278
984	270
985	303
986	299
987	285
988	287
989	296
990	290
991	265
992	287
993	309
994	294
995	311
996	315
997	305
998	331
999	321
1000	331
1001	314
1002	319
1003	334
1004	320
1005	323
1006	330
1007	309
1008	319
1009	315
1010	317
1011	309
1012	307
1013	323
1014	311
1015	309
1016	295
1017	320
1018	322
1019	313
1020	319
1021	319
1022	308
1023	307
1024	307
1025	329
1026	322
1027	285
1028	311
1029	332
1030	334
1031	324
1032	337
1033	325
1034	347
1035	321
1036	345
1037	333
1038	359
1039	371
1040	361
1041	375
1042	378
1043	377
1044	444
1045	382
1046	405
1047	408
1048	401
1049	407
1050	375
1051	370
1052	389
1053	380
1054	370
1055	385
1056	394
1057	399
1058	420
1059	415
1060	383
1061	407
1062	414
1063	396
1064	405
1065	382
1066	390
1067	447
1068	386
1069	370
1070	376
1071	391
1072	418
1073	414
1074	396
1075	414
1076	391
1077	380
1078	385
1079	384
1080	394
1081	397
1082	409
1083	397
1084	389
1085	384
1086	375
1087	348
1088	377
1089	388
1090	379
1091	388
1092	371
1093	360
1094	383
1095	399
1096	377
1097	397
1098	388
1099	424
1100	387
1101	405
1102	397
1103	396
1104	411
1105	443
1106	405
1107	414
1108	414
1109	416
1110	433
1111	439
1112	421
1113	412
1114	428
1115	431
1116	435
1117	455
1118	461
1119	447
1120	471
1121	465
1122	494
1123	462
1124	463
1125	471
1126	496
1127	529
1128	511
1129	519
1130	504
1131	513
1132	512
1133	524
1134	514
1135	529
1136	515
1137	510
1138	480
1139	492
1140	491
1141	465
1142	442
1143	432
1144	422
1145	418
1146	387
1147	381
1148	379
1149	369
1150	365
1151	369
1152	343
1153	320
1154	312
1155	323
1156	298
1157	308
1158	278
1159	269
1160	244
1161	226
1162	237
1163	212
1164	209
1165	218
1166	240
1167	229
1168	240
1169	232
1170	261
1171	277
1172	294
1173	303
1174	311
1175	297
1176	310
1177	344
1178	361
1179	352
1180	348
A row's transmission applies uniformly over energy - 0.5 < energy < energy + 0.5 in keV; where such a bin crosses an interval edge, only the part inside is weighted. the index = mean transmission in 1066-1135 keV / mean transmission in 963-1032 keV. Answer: 1.4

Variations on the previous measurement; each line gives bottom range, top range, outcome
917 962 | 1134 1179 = 1.30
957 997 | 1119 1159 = 1.60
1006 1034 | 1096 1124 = 1.35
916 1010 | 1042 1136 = 1.52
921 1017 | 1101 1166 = 1.47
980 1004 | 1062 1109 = 1.31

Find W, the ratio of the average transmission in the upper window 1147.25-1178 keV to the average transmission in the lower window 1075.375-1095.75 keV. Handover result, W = 0.8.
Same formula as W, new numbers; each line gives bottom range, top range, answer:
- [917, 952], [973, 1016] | 1.13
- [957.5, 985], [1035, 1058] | 1.45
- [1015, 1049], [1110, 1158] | 1.28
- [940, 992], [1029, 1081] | 1.42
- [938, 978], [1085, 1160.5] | 1.59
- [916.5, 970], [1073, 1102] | 1.49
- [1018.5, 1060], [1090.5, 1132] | 1.22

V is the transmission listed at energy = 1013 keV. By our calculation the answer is 323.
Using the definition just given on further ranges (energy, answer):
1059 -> 415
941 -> 272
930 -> 262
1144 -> 422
